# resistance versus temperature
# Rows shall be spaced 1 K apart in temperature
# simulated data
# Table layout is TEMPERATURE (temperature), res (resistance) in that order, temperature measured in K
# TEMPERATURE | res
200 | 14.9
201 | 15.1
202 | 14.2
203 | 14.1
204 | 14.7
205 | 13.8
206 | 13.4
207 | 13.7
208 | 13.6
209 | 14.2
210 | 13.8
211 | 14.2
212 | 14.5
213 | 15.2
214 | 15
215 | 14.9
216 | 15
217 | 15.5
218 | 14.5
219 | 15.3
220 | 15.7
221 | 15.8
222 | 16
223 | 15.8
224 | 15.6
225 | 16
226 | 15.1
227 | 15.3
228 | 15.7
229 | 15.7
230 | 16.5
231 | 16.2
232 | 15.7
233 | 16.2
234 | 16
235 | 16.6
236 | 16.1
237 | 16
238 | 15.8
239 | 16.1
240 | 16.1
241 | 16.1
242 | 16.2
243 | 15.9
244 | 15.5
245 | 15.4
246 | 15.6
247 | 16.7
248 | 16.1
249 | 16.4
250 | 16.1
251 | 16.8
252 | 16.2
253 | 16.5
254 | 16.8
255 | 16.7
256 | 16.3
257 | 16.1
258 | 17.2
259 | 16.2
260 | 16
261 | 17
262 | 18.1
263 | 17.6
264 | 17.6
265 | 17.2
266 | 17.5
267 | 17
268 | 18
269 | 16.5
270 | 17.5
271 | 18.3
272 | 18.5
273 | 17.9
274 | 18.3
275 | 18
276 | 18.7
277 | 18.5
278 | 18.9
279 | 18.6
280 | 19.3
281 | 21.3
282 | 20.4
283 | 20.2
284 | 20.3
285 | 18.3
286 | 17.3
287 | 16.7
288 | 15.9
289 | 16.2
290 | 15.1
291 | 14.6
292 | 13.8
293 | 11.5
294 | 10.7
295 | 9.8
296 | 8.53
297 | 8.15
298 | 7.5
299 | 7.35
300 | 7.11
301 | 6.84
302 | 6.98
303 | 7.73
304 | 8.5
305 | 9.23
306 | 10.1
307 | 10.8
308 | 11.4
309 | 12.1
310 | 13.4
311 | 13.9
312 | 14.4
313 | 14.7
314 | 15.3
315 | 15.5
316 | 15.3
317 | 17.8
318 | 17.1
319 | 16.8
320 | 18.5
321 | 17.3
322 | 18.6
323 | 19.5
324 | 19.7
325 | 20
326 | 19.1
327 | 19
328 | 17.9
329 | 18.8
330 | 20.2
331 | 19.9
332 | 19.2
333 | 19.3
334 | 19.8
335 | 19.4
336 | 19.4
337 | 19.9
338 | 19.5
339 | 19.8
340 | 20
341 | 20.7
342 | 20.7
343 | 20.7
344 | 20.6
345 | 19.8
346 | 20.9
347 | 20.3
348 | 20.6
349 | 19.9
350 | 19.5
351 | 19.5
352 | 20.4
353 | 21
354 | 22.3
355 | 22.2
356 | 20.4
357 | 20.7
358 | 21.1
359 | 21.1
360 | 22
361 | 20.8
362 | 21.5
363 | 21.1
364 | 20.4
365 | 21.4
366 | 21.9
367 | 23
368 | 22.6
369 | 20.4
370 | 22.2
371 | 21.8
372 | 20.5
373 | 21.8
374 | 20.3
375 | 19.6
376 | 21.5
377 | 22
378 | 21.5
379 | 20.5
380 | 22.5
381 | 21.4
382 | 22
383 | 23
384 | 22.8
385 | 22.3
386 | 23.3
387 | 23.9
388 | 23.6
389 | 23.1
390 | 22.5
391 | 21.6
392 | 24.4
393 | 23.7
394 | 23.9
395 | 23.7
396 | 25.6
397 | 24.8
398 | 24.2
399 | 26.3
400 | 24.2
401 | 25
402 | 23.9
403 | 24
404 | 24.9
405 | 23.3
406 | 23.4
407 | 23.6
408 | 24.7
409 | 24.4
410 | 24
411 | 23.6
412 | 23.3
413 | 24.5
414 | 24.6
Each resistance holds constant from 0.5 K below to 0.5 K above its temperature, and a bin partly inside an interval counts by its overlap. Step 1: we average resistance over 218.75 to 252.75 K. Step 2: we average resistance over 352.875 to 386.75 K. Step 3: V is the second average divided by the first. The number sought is 1.35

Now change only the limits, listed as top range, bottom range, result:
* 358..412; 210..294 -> 1.38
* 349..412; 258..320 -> 1.50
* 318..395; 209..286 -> 1.25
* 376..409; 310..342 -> 1.28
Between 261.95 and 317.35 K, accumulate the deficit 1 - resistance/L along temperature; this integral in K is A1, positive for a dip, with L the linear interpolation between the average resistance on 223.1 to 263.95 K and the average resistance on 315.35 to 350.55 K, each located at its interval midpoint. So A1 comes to 9.3 K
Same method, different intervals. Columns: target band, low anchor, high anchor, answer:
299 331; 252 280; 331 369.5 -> 7.9 K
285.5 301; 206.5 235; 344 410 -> 5.5 K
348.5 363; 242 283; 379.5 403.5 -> 0.6 K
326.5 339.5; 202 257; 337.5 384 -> 0.3 K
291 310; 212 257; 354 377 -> 9.2 K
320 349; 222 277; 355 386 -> 0.6 K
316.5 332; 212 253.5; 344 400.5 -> 0.9 K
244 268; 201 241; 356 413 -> 0.2 K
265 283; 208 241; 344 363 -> -0.9 K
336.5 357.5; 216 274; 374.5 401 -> 0.7 K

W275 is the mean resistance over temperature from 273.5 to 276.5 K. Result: 18.3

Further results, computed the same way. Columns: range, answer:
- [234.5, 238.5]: 16.1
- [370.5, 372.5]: 21.1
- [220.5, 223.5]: 15.9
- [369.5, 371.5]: 22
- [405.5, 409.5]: 24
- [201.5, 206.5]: 14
